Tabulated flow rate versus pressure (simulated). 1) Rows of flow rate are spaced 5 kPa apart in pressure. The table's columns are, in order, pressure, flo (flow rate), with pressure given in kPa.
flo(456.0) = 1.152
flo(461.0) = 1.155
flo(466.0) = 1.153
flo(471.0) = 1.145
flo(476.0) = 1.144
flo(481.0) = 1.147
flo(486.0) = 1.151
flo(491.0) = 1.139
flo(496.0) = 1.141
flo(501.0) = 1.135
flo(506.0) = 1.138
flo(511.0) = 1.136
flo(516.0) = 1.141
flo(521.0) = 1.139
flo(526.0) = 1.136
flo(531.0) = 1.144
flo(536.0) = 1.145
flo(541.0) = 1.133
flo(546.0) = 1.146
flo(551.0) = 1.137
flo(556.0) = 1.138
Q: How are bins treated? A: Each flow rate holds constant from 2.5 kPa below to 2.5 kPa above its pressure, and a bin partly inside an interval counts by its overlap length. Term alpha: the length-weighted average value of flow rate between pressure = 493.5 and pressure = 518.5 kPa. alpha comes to 1.14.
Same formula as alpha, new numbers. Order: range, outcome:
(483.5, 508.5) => 1.14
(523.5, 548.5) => 1.14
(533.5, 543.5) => 1.14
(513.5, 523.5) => 1.14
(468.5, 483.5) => 1.15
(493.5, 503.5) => 1.14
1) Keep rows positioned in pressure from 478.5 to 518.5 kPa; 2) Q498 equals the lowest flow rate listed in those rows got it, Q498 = 1.135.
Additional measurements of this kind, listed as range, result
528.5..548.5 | 1.133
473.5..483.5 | 1.144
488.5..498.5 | 1.139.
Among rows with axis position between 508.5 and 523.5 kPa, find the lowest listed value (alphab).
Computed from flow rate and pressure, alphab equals 1.136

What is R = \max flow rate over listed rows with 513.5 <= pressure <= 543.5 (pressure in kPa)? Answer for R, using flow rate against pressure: 1.145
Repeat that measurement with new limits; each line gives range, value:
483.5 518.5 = 1.151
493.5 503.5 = 1.141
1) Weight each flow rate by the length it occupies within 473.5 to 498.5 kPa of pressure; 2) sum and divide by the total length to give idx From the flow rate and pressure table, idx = 1.14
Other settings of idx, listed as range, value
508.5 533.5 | 1.14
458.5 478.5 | 1.15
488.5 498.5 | 1.14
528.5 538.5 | 1.14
